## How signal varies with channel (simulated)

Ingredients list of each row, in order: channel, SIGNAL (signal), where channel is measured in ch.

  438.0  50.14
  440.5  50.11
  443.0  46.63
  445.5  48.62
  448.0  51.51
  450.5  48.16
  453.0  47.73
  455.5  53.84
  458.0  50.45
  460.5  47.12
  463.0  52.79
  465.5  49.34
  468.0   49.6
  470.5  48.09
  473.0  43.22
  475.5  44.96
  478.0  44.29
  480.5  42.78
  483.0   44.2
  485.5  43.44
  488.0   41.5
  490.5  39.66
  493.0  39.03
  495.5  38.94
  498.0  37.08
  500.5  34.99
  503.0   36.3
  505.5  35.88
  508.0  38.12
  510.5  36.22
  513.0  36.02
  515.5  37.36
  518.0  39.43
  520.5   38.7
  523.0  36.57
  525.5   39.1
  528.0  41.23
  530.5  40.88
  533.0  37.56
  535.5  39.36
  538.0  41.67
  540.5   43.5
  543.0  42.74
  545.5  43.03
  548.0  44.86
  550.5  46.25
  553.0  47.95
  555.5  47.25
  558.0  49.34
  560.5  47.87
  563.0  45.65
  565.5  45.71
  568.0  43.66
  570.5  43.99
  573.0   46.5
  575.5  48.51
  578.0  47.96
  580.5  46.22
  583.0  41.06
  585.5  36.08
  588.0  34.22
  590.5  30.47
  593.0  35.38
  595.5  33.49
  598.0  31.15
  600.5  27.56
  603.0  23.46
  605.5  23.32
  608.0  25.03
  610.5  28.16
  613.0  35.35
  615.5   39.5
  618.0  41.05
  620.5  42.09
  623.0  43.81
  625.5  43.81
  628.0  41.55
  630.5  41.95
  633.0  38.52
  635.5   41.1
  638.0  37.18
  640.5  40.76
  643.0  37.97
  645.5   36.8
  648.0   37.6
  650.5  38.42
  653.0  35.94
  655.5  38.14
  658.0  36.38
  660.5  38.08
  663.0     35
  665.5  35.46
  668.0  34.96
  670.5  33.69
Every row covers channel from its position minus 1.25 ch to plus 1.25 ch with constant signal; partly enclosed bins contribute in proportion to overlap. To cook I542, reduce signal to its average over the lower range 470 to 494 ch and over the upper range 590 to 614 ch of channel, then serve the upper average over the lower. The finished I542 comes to 0.68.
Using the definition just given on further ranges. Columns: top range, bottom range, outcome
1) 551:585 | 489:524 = 1.23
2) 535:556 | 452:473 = 0.89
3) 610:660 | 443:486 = 0.82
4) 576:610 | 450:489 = 0.72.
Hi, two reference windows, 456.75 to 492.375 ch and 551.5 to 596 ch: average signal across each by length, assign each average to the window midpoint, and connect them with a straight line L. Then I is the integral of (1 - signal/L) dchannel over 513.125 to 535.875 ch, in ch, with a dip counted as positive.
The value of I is 2.9 ch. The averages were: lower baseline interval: 45.7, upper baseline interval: 43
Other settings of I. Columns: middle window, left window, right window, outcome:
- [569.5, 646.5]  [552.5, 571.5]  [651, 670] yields 7.5 ch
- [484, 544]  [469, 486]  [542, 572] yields 8.1 ch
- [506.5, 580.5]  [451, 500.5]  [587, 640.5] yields -4.9 ch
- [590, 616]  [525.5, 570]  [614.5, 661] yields 7.1 ch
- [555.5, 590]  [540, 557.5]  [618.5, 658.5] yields -0.3 ch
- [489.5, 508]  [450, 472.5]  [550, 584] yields 4.2 ch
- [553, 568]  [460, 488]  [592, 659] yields -2.4 ch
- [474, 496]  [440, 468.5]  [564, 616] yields 2.1 ch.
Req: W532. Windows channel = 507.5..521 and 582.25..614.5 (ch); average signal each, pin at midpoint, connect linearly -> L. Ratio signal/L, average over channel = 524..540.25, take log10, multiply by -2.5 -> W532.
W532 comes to -0.11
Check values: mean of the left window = 37.6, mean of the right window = 31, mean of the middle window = 40.1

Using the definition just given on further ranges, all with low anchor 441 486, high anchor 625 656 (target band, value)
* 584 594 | 0.214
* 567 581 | -0.094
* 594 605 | 0.392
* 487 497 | 0.168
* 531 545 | 0.077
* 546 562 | -0.089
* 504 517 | 0.230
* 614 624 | -0.033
